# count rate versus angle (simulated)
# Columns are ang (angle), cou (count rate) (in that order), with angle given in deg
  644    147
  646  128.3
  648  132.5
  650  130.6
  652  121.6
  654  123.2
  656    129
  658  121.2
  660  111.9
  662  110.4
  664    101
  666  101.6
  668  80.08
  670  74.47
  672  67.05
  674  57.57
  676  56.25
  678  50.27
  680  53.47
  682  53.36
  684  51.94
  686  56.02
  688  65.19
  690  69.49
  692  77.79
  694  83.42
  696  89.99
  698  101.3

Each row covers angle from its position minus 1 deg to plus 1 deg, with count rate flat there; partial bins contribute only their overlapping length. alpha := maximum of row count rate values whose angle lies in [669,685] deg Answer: 74.47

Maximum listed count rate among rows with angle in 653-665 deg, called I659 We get 129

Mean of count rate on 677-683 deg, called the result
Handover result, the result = 52.4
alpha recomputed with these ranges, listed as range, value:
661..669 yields 110.4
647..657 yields 132.5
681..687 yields 56.02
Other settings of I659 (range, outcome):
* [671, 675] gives 67.05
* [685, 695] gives 83.42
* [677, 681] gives 53.47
